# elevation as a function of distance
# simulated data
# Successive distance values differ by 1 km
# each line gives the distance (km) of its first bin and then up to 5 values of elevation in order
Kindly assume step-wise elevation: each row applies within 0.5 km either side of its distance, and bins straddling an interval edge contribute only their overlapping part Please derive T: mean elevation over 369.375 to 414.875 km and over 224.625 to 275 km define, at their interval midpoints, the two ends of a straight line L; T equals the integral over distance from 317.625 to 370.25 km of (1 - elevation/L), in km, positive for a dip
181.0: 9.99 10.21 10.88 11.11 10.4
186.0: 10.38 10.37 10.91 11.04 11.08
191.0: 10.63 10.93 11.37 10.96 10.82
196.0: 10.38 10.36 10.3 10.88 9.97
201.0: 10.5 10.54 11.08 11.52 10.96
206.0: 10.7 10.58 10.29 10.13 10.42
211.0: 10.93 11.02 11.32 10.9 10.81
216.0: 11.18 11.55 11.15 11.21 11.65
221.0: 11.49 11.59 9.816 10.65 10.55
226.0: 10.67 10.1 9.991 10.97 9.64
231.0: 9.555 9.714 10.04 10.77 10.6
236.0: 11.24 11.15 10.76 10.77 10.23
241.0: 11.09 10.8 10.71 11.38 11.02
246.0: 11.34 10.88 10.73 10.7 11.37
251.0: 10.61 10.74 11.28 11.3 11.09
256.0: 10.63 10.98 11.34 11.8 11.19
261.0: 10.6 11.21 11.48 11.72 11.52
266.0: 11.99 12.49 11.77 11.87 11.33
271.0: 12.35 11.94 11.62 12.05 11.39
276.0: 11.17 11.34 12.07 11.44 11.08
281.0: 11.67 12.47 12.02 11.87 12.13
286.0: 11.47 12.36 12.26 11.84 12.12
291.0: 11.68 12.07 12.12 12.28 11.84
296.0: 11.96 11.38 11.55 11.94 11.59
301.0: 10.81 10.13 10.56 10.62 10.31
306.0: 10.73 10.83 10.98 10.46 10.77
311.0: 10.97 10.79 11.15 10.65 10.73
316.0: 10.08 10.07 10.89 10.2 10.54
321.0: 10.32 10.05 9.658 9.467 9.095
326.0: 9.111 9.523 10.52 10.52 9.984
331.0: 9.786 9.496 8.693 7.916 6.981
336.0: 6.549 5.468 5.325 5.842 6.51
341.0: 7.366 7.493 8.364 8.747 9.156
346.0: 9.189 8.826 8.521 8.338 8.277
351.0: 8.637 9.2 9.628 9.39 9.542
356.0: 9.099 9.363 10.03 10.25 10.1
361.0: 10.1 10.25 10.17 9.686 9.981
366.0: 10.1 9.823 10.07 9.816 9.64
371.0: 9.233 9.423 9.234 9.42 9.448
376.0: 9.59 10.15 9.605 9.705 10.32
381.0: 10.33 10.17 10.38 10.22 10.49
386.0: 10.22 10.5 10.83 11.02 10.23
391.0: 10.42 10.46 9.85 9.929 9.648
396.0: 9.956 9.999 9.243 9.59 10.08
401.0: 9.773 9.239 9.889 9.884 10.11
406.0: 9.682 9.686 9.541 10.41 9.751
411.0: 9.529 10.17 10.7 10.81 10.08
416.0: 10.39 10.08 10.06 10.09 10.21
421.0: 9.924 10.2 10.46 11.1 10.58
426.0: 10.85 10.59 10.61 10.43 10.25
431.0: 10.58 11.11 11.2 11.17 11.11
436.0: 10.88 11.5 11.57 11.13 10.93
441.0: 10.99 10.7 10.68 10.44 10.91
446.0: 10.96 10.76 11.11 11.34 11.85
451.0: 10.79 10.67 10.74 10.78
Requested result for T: 6.4 km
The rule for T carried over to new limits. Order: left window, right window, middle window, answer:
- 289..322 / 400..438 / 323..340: 3.92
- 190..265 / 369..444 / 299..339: 2.87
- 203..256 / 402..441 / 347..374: 2.66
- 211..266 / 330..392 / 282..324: -4.60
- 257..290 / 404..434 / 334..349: 4.83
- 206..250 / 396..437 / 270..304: -3.51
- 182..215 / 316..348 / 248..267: -2.60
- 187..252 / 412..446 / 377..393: 0.58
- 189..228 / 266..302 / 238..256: 0.60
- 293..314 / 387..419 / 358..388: 1.15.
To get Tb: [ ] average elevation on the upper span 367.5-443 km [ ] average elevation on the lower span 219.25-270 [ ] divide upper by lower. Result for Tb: 0.9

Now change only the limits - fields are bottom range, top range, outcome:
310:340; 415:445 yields 1.15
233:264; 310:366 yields 0.84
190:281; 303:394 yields 0.87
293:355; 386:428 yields 1.05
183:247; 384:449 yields 0.97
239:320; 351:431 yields 0.89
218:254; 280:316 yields 1.06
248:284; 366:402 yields 0.87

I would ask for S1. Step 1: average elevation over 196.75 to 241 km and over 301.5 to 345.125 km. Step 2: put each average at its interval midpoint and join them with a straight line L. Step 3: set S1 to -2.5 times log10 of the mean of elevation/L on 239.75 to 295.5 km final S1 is -0.144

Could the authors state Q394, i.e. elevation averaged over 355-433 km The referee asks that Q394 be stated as 10.1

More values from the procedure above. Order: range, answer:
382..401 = 10.2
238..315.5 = 11.3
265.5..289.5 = 11.8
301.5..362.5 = 9.38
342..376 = 9.4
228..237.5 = 10.4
